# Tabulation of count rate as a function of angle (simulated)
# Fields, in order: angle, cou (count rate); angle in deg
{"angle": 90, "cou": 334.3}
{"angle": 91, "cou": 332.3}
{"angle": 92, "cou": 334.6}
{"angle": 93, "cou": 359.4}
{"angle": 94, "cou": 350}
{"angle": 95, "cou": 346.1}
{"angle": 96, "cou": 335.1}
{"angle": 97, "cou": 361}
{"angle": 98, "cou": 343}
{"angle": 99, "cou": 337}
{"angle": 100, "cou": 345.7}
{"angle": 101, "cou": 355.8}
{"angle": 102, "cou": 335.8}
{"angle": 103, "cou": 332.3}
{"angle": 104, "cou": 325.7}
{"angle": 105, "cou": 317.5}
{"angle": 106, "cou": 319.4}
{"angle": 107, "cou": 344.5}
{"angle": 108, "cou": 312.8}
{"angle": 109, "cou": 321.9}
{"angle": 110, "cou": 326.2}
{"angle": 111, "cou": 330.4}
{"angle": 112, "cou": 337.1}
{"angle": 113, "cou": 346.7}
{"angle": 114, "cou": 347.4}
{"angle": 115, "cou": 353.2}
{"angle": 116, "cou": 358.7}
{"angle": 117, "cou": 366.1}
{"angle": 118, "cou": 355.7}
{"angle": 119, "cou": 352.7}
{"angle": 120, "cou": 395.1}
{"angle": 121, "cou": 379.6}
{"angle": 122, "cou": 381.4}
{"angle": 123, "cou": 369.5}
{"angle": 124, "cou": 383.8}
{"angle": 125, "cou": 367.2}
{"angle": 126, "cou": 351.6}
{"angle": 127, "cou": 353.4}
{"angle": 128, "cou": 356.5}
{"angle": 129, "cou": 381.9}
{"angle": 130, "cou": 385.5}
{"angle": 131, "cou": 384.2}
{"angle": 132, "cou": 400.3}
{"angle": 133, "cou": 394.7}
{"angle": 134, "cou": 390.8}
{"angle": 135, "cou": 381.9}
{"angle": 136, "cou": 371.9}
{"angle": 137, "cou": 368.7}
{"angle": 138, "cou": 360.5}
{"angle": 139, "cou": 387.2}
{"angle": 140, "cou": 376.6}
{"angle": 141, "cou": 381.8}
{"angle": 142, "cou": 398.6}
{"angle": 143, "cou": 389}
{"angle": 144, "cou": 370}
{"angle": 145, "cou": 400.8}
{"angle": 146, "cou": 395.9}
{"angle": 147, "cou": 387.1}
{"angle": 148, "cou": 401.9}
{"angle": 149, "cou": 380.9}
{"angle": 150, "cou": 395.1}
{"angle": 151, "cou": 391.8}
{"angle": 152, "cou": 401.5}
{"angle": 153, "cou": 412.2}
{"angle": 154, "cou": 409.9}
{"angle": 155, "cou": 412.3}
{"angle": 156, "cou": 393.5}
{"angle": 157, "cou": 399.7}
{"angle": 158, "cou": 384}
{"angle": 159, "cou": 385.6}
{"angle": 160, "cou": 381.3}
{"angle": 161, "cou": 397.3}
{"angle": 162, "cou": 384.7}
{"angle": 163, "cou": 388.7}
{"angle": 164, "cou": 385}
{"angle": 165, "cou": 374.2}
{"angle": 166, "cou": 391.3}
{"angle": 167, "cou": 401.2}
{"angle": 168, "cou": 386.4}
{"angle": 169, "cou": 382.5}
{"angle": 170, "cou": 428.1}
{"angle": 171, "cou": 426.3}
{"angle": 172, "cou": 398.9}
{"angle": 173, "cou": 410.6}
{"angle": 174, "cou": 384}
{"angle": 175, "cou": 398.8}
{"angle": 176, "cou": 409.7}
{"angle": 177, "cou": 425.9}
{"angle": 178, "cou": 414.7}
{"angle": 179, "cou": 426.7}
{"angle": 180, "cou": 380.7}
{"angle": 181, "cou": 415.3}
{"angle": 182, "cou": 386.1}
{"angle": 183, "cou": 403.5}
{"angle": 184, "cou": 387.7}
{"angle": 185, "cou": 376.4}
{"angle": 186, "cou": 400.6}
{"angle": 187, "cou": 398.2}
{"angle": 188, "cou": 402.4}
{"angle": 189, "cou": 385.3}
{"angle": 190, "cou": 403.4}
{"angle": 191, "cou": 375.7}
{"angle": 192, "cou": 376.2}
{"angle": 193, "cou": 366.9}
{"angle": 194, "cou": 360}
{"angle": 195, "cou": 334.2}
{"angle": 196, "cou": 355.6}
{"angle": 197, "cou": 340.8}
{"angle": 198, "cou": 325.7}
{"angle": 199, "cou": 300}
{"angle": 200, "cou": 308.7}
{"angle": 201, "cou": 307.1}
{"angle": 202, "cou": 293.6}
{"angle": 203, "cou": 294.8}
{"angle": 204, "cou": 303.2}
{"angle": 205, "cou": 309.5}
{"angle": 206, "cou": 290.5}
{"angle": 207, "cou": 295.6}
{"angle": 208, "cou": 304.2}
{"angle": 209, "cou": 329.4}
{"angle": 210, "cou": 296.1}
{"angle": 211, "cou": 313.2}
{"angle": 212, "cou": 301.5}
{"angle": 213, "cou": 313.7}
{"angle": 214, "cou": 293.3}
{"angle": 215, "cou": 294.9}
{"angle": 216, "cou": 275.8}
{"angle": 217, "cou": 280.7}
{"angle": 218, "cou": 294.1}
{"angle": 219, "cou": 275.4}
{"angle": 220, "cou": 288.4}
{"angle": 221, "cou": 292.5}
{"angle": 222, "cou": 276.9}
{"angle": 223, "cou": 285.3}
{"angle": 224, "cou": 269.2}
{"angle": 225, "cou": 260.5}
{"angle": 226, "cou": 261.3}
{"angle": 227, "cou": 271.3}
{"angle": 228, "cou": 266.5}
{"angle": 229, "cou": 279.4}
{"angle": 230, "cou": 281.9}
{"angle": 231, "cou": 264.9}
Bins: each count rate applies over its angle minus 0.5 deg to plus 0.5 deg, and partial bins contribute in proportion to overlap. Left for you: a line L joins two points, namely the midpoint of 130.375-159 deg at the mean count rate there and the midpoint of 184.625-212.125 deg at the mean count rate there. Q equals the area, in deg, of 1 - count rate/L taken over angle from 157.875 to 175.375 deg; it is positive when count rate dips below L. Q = -1.2 deg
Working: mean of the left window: 390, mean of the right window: 338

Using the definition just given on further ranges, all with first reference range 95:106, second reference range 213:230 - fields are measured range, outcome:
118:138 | -3.1 deg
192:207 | -1.6 deg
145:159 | -3.7 deg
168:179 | -3.8 deg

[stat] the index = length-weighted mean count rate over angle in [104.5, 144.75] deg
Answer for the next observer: 364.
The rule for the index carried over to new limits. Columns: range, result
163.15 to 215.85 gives 361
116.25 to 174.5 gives 386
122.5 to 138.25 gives 375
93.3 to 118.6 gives 340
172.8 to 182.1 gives 406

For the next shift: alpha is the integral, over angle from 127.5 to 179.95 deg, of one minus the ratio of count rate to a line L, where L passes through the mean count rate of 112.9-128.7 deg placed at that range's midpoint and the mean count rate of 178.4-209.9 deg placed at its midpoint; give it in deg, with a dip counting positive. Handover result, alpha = -5.0 deg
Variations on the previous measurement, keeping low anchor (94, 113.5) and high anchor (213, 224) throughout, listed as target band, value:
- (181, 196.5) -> -4.29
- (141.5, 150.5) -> -2.08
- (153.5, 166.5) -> -3.33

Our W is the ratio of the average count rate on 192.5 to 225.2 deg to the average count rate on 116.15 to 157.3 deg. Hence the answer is 0.79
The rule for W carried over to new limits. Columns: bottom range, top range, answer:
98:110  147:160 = 1.19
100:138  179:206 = 1.00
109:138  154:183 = 1.09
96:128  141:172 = 1.13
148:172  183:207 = 0.88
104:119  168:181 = 1.20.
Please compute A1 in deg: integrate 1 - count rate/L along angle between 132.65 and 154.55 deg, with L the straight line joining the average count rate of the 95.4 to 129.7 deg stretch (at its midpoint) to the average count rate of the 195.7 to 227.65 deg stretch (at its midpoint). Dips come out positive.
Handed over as -3.66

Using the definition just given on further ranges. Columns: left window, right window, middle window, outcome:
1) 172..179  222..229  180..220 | 0.7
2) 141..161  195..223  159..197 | -4.4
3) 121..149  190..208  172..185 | -2.2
